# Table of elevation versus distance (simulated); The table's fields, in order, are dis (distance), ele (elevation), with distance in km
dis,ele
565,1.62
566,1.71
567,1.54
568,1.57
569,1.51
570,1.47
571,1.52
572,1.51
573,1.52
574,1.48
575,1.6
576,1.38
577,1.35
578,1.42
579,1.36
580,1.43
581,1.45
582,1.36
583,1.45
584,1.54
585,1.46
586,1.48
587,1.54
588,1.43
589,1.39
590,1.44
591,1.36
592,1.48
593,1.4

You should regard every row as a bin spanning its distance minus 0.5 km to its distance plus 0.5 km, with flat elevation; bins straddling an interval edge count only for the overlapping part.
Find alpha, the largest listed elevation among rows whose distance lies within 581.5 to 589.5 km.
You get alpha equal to 1.54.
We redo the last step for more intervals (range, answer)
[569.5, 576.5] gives 1.6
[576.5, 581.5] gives 1.45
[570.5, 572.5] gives 1.52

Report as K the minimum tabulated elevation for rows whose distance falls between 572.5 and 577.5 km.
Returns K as 1.35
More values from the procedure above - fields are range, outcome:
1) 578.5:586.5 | 1.36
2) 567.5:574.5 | 1.47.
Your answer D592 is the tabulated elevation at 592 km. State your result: 1.48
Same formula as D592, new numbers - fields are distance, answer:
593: 1.4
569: 1.51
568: 1.57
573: 1.52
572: 1.51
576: 1.38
